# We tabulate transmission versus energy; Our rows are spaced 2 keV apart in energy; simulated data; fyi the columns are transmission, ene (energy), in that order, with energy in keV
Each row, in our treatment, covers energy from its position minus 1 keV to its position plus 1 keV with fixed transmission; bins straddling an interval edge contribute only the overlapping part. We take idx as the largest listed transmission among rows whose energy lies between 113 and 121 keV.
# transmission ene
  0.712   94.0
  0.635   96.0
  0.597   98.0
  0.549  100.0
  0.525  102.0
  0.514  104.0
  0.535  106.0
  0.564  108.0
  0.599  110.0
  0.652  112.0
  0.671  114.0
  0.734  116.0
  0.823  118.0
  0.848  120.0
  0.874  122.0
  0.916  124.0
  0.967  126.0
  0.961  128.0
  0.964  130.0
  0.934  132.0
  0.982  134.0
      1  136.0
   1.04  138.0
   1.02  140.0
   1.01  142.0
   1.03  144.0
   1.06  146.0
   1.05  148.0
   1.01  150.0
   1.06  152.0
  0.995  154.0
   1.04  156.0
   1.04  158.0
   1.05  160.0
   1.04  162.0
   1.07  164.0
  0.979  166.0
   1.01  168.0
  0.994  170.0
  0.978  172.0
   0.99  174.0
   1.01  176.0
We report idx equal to 0.848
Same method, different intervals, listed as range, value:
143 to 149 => 1.06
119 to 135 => 0.982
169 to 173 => 0.994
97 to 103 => 0.597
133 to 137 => 1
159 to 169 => 1.07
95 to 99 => 0.635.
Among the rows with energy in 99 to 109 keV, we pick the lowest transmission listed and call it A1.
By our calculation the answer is 0.514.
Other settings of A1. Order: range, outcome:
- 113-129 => 0.671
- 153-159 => 0.995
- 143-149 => 1.03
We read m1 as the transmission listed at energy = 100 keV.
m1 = 0.549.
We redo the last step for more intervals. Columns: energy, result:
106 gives 0.535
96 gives 0.635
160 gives 1.05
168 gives 1.01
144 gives 1.03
